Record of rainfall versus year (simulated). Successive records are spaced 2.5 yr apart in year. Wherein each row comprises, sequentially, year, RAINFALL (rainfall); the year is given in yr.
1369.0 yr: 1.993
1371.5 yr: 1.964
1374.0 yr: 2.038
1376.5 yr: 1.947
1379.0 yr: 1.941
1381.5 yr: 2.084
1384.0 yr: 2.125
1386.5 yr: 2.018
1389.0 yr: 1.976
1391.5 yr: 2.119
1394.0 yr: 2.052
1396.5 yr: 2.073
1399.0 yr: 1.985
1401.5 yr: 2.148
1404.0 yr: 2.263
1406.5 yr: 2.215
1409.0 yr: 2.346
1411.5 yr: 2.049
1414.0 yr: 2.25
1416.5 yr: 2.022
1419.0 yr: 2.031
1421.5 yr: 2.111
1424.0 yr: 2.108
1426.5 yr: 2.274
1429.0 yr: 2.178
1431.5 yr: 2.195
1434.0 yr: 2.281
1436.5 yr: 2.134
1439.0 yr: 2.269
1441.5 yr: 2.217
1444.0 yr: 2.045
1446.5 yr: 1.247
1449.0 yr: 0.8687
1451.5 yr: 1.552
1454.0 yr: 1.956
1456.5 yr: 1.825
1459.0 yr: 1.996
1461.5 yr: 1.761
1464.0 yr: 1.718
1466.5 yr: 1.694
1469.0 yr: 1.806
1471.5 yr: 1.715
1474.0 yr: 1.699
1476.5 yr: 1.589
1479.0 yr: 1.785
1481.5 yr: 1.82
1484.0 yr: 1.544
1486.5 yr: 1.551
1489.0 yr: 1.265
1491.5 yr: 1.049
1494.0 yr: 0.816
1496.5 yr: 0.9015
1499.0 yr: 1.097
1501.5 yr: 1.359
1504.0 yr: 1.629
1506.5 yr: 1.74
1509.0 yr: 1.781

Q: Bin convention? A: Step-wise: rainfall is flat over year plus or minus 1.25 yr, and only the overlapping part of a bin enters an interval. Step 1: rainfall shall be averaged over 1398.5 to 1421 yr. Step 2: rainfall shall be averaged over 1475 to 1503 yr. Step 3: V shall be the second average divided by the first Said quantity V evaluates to 0.63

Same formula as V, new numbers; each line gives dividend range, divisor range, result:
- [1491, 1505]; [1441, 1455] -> 0.71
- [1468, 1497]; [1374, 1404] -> 0.72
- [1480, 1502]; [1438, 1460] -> 0.72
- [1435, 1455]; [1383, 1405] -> 0.86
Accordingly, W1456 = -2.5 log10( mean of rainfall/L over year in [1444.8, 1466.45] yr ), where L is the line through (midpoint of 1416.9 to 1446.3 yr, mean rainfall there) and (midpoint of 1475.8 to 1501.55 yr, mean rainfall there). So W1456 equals 0.10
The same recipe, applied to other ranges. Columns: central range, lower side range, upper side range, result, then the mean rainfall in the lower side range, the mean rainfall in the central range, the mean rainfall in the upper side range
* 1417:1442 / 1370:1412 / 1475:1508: -0.195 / 2.08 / 2.17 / 1.4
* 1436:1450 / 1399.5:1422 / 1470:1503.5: 0.031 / 2.16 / 1.8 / 1.41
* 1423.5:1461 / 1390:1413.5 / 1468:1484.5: -0.013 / 2.14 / 1.94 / 1.71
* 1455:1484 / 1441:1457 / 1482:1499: -0.228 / 1.64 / 1.76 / 1.21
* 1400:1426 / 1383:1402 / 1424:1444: -0.014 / 2.06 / 2.16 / 2.2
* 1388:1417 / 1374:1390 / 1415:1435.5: -0.025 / 2.02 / 2.13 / 2.15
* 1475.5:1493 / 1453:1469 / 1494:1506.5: -0.008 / 1.82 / 1.5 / 1.25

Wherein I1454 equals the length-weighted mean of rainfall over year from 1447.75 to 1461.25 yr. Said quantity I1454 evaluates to 1.65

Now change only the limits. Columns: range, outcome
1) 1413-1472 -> 1.93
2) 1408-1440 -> 2.17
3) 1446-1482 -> 1.67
